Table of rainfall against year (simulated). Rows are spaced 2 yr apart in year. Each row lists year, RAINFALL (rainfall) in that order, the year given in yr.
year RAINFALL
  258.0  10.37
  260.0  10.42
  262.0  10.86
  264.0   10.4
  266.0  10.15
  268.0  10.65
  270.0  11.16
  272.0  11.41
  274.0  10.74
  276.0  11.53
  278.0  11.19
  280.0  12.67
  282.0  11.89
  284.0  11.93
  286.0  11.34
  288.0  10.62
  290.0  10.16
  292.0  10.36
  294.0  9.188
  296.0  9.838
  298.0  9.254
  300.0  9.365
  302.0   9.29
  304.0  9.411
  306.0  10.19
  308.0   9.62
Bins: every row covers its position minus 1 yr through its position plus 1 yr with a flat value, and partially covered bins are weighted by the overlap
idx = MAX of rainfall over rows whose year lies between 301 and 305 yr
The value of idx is 9.411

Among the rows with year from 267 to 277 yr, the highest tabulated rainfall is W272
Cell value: 11.53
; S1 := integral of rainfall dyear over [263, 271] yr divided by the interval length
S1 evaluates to 10.6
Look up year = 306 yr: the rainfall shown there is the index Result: 10.19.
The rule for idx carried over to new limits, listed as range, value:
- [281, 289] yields 11.93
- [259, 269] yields 10.86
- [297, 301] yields 9.365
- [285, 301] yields 11.34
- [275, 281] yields 12.67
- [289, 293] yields 10.36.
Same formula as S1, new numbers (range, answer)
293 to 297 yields 9.51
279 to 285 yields 12.2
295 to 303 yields 9.44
